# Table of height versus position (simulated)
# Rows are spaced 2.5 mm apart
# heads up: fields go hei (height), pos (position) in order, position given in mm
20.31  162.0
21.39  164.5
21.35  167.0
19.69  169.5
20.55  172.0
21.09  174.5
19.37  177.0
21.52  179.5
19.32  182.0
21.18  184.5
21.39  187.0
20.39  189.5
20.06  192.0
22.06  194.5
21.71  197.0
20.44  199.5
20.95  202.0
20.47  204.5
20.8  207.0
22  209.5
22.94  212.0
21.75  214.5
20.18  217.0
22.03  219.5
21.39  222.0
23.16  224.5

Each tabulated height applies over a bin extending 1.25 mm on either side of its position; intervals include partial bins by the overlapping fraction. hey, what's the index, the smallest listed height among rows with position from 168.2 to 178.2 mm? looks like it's 19.37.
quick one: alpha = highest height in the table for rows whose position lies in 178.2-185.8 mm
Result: 21.52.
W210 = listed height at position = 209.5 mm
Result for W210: 22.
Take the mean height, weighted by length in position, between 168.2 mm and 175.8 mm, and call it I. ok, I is 20.4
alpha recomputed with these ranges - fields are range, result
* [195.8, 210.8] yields 22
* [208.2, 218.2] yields 22.94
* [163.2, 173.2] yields 21.39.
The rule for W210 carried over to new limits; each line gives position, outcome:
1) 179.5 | 21.52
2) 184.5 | 21.18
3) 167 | 21.35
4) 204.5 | 20.47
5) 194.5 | 22.06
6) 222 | 21.39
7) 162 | 20.31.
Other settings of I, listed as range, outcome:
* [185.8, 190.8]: 20.9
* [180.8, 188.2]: 20.6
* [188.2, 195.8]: 20.8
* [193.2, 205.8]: 21.1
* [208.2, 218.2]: 21.7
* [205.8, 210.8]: 21.4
